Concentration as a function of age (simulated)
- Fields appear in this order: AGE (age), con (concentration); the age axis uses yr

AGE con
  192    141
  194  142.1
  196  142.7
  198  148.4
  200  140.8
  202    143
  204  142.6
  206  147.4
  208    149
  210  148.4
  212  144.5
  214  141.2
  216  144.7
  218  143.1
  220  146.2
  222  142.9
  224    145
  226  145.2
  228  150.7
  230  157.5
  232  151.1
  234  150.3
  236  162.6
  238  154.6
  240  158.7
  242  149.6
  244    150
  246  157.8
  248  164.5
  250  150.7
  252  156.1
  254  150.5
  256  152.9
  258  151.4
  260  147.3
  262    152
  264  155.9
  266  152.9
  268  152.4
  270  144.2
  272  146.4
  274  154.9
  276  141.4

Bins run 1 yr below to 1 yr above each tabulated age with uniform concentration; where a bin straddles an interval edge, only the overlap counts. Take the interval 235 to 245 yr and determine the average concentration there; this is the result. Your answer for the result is 155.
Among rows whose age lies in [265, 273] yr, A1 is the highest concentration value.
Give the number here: 152.9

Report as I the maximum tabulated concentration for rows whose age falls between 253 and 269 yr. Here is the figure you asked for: 155.9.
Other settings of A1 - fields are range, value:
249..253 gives 156.1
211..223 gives 146.2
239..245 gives 158.7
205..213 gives 149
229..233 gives 157.5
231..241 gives 162.6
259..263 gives 152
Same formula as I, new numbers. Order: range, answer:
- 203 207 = 147.4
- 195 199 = 148.4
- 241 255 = 164.5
